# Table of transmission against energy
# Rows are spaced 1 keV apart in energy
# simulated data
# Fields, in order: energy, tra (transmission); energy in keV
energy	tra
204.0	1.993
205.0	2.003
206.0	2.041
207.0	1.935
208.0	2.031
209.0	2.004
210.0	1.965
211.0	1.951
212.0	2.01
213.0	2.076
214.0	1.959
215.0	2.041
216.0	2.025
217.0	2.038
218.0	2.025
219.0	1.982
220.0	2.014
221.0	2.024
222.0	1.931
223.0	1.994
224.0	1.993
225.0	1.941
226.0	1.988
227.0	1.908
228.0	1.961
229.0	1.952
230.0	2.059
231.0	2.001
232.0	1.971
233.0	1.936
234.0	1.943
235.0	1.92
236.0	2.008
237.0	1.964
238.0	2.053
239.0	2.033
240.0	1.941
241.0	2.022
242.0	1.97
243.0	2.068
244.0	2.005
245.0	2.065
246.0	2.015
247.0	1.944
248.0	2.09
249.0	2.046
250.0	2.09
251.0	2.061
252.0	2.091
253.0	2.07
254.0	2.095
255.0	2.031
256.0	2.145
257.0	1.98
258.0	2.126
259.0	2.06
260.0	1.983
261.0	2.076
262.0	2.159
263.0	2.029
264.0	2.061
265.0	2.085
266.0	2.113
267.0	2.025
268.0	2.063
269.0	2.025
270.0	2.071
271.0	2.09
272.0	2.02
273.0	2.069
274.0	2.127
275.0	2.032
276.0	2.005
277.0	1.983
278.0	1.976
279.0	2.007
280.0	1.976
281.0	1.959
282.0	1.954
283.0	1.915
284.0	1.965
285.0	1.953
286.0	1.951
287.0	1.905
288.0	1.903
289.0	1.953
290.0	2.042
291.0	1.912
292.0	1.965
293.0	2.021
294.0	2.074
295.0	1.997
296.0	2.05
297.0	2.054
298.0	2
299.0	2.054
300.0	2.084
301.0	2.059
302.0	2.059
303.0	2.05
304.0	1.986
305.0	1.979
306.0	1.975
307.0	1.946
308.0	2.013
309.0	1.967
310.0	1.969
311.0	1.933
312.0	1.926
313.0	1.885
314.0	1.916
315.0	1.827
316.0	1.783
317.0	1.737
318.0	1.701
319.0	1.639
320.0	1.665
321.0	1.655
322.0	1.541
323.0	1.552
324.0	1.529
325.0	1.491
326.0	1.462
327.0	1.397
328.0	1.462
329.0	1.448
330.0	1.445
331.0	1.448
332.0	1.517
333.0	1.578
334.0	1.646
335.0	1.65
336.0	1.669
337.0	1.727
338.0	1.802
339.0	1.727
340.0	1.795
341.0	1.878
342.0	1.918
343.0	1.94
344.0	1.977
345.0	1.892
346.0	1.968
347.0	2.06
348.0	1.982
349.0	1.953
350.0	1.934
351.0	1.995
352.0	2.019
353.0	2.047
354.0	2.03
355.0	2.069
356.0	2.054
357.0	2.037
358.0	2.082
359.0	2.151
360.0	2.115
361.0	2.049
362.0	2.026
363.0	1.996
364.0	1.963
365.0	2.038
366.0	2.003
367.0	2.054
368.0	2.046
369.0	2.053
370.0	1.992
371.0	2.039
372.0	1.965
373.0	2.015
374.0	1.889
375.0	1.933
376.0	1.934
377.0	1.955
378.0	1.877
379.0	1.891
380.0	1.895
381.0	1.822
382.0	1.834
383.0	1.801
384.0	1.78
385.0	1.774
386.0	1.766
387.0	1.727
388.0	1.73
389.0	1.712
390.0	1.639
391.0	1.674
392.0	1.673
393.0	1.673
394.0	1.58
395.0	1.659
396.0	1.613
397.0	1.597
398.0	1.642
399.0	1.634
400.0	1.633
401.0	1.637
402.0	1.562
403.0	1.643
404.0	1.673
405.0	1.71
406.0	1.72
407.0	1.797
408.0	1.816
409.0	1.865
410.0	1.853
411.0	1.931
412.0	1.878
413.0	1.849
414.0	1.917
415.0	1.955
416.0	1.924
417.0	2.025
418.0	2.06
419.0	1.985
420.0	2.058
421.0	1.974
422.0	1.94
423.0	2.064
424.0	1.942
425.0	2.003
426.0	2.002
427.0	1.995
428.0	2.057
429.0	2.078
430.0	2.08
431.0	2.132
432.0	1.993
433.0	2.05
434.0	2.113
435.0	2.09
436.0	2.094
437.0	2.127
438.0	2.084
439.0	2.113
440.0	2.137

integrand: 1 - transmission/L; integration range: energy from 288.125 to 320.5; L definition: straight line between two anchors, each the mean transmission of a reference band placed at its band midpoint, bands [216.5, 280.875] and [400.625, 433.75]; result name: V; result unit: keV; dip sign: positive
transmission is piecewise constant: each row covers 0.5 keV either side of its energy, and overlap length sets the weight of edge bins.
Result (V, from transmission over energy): 0.7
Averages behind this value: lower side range 2.02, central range 1.94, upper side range 1.92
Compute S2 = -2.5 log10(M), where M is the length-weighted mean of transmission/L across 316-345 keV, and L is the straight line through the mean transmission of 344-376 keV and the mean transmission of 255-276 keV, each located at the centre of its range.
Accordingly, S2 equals 0.22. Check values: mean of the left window 2.06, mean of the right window 2.01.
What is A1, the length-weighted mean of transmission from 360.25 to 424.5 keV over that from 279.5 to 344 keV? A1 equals 1.01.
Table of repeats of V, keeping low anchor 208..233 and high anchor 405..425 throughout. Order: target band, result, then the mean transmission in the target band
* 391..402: 1.68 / 1.63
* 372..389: 0.73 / 1.85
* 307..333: 3.67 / 1.68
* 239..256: -0.50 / 2.04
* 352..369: -0.93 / 2.05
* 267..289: -0.29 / 2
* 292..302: -0.39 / 2.04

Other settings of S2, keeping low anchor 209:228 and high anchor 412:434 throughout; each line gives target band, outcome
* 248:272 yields -0.04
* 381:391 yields 0.15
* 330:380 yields 0.04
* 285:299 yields 0.00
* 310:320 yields 0.10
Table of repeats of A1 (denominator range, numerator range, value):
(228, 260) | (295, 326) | 0.92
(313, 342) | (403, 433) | 1.18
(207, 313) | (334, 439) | 0.95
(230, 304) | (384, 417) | 0.86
